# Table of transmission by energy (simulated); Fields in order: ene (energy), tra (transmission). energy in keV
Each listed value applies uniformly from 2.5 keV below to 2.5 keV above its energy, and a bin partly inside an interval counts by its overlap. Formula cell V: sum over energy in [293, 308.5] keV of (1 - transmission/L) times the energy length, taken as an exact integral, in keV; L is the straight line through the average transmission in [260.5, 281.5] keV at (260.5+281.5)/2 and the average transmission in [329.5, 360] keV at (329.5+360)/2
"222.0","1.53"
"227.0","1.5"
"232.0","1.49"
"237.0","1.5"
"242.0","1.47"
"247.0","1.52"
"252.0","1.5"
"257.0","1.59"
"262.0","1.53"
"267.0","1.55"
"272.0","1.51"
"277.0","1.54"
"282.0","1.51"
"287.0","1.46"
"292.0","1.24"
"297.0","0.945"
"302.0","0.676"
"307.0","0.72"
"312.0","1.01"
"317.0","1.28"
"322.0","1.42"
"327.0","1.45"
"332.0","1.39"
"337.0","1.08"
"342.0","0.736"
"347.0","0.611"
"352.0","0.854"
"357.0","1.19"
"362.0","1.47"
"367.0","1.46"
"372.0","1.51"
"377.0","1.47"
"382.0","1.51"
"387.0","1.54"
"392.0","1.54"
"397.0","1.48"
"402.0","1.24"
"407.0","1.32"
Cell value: 5.7 keV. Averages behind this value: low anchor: 1.53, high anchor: 0.985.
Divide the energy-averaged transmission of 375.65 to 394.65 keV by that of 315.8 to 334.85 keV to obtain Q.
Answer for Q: 1.1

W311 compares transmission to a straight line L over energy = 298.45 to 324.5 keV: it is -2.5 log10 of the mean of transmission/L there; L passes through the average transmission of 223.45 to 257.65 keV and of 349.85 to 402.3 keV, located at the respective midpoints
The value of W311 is 0.38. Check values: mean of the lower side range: 1.51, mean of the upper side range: 1.4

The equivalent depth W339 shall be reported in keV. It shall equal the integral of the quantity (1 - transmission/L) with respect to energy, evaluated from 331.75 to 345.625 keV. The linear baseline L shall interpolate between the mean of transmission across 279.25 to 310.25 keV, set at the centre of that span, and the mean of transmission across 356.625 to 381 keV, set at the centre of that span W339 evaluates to 3.39 keV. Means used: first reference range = 1.09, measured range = 0.979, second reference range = 1.45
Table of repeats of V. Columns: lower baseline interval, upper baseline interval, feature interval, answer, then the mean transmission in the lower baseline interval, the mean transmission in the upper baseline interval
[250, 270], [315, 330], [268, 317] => 9.1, 1.54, 1.39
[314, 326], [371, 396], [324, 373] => 8.8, 1.35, 1.51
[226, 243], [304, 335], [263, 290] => -3.2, 1.49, 1.2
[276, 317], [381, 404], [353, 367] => 0.5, 1.13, 1.46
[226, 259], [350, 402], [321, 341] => 2.1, 1.51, 1.4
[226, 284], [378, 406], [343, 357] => 6.3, 1.52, 1.45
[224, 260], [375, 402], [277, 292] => 0.5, 1.51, 1.48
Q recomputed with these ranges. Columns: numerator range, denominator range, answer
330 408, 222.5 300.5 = 0.88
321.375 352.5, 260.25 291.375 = 0.71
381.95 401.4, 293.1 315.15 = 1.70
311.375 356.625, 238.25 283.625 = 0.72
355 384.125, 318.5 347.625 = 1.25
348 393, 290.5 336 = 1.22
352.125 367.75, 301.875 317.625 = 1.40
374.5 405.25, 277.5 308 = 1.28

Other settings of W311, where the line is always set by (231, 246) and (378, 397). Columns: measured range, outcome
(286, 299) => 0.24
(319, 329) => 0.06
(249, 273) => -0.03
